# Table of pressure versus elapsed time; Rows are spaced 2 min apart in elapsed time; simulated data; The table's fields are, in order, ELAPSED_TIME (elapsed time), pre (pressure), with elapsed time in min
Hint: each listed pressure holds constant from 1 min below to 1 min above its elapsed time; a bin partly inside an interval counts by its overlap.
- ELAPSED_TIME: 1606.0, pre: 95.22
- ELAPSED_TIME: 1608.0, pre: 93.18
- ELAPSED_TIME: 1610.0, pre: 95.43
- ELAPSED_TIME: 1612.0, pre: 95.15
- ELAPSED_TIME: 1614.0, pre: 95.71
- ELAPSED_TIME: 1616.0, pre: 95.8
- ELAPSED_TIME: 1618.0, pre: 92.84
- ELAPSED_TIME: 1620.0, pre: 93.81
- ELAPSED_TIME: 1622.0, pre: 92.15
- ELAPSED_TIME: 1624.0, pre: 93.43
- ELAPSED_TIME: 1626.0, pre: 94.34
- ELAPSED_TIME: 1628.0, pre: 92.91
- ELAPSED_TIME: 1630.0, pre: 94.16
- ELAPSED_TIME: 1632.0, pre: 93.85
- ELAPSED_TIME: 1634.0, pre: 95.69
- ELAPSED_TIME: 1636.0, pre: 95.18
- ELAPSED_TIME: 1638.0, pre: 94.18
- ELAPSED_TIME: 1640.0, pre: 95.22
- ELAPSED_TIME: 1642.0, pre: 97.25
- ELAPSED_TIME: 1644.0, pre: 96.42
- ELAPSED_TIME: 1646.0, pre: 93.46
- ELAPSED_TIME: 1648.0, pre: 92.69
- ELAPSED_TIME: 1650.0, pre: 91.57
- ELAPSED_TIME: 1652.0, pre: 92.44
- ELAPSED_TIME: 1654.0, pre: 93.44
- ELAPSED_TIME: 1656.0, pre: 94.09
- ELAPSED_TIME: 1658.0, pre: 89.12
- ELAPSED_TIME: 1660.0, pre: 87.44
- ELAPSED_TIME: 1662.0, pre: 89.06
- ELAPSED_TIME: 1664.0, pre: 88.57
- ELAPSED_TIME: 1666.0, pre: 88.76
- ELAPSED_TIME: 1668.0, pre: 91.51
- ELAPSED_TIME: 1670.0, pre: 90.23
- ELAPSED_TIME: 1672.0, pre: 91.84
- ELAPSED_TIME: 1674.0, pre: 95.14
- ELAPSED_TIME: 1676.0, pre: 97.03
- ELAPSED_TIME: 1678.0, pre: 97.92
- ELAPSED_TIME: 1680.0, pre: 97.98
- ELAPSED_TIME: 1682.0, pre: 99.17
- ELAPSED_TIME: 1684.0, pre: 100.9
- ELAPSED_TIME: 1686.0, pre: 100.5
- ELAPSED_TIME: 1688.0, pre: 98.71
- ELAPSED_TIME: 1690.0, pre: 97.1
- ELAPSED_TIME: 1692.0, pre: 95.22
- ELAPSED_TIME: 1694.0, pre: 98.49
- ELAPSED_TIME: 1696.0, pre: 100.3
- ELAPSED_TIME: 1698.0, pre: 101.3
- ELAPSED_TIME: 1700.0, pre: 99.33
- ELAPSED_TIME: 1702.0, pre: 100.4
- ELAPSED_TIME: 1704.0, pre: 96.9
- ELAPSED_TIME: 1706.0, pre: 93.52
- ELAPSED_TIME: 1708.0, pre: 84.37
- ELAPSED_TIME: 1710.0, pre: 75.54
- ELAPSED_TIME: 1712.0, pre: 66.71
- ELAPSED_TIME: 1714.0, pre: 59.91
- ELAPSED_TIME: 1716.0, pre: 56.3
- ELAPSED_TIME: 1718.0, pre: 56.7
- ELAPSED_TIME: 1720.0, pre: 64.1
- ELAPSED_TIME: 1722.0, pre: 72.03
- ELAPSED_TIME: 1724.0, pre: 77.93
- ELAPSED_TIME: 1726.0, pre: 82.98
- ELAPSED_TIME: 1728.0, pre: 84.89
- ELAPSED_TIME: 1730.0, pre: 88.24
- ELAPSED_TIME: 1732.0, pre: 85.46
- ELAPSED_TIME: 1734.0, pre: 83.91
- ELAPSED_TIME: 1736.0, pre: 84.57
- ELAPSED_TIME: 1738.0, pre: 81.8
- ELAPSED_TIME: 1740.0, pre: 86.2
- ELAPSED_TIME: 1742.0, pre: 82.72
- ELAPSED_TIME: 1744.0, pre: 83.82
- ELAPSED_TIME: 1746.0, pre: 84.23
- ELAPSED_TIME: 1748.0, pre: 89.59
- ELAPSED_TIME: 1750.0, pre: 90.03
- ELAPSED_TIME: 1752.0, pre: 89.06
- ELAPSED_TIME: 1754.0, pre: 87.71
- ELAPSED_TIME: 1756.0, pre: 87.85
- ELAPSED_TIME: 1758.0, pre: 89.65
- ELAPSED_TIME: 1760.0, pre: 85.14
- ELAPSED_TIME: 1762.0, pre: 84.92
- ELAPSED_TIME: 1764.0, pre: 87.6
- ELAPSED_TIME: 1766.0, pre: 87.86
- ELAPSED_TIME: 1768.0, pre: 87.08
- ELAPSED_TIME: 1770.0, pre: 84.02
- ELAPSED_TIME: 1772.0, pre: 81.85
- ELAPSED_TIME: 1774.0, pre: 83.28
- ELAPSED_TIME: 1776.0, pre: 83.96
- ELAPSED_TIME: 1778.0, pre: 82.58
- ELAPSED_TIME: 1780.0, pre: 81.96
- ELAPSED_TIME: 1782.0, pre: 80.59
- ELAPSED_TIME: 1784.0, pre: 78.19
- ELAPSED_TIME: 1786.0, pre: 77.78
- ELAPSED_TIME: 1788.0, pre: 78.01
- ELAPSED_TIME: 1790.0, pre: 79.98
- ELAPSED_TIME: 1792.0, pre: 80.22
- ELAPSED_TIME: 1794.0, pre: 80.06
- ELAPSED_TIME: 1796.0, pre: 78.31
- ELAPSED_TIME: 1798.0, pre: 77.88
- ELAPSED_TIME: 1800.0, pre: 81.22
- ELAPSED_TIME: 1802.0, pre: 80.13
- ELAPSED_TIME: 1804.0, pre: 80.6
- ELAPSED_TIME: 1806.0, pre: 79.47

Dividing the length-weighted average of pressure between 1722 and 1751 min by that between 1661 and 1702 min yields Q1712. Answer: 0.88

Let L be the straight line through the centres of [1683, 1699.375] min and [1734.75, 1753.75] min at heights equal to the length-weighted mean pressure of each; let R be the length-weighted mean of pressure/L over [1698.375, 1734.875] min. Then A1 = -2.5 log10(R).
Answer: 0.164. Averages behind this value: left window 99.1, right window 85.8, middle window 79.8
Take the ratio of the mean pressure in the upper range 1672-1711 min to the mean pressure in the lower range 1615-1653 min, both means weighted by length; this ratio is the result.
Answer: 1.0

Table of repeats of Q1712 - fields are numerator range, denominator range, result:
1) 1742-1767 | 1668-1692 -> 0.90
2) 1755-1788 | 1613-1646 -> 0.89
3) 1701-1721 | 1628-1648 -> 0.80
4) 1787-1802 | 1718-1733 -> 1.02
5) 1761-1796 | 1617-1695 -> 0.87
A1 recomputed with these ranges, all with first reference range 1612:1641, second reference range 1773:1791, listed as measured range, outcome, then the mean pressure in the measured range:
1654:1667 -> 0.018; 89.8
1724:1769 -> -0.028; 86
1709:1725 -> 0.289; 66.2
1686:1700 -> -0.119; 98.7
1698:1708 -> -0.106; 96.6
